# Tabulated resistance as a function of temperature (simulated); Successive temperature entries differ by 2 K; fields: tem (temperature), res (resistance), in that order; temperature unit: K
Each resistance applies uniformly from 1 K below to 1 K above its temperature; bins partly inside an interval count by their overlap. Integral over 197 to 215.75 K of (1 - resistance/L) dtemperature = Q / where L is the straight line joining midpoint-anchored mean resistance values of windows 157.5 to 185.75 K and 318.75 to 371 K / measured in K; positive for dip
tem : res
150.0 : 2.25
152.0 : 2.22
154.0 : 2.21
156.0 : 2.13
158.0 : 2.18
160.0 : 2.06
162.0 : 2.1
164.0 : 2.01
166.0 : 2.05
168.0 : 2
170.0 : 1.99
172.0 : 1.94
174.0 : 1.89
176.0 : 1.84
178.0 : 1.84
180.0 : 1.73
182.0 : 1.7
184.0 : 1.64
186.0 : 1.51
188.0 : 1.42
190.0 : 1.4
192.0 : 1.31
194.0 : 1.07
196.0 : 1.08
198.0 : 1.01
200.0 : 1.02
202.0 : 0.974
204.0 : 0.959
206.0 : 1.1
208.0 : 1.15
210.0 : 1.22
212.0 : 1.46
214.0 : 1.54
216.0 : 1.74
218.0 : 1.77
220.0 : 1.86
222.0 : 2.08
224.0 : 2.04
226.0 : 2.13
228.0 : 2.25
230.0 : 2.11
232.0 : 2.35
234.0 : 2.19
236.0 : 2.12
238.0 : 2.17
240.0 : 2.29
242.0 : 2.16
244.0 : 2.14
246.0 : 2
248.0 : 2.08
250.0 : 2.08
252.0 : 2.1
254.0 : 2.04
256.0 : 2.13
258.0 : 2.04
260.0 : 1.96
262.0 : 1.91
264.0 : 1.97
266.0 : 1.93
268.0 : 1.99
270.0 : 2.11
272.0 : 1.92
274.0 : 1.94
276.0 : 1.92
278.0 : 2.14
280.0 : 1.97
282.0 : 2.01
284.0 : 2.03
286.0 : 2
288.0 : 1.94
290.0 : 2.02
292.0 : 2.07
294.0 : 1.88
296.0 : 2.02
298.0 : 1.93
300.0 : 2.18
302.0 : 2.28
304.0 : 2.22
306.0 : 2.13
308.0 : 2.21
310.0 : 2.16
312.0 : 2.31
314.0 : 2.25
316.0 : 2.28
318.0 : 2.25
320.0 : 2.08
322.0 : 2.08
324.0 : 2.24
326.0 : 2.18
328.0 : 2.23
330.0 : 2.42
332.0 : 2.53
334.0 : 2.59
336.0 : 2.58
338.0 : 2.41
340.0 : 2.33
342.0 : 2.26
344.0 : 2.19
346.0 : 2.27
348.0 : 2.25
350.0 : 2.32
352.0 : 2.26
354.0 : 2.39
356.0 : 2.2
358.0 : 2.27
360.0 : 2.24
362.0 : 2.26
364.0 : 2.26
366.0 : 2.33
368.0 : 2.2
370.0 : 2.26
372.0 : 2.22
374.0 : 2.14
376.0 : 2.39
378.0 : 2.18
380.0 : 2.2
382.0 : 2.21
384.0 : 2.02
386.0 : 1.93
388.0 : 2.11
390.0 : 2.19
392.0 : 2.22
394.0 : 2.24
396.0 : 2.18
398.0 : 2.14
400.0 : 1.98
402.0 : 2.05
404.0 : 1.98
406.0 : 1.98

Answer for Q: 7.6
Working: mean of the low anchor 1.91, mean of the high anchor 2.29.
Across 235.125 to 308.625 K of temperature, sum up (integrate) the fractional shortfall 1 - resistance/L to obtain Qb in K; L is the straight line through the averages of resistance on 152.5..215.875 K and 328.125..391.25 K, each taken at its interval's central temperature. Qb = -4.6 K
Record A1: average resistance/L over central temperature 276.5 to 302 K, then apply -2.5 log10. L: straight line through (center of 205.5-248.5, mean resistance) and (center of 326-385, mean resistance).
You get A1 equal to 0.037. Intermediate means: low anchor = 1.91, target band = 2.02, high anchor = 2.29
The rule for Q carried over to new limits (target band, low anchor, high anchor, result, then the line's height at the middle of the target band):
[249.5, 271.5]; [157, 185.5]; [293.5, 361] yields 0.9 K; 2.11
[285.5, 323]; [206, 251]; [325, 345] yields 2.1 K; 2.25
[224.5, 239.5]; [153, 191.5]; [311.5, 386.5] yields -1.4 K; 2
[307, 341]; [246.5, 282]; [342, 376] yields -2.1 K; 2.17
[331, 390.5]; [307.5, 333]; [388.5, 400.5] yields -1.7 K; 2.2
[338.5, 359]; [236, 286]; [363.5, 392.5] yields -1.2 K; 2.15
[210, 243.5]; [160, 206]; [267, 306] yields -4.3 K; 1.76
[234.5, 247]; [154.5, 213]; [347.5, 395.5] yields -2.6 K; 1.78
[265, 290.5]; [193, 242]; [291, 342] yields 0.2 K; 2.01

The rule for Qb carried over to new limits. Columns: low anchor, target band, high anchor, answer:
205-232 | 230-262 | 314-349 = -4.0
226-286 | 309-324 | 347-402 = -0.5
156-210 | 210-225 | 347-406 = -0.5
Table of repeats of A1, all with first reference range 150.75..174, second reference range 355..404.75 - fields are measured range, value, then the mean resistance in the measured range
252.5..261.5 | 0.04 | 2.04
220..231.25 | 0.00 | 2.1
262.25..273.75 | 0.08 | 1.98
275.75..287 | 0.06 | 2.02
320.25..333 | -0.06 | 2.27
